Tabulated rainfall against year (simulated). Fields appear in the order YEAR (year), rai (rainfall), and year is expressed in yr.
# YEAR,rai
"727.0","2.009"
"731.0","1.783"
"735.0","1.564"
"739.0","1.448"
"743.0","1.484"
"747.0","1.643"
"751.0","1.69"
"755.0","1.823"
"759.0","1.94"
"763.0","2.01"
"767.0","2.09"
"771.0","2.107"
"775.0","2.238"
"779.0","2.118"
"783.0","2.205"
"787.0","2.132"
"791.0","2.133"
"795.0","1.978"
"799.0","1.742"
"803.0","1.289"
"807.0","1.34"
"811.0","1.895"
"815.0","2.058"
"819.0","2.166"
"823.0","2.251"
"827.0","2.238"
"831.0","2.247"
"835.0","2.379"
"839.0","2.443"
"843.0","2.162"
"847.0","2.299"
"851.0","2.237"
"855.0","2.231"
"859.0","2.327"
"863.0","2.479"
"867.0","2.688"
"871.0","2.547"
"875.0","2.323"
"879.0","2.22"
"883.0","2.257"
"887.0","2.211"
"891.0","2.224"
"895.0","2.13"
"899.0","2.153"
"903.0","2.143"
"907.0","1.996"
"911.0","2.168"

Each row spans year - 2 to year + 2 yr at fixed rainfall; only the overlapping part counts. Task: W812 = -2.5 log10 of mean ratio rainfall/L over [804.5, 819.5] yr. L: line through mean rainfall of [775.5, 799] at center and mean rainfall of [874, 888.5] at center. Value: 0.175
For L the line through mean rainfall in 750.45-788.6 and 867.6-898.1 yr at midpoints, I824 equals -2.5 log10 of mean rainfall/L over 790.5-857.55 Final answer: 0.05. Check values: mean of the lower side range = 2.05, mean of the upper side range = 2.29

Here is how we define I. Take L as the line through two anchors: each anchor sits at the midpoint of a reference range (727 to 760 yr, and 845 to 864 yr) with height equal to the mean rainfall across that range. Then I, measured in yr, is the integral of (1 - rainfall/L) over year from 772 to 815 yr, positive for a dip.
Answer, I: 0.8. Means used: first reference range 1.68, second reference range 2.31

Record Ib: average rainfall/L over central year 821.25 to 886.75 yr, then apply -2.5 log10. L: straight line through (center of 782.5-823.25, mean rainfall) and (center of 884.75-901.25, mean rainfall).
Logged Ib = -0.13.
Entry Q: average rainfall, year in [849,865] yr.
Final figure 2.32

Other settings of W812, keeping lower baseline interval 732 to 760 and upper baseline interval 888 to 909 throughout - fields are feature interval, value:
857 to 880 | -0.20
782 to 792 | -0.21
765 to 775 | -0.23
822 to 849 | -0.18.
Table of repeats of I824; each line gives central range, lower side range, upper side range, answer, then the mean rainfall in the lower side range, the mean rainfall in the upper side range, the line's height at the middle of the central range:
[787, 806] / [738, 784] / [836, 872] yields 0.16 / 1.9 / 2.37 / 2.08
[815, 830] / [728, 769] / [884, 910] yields -0.13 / 1.75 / 2.15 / 1.95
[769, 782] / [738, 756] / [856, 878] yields -0.19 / 1.62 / 2.45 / 1.81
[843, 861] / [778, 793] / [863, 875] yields 0.09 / 2.15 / 2.55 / 2.46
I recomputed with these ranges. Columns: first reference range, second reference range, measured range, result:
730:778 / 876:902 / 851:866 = -1.68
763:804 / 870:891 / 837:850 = -0.64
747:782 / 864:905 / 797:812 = 3.91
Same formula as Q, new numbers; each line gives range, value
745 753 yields 1.67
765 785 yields 2.15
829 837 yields 2.31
